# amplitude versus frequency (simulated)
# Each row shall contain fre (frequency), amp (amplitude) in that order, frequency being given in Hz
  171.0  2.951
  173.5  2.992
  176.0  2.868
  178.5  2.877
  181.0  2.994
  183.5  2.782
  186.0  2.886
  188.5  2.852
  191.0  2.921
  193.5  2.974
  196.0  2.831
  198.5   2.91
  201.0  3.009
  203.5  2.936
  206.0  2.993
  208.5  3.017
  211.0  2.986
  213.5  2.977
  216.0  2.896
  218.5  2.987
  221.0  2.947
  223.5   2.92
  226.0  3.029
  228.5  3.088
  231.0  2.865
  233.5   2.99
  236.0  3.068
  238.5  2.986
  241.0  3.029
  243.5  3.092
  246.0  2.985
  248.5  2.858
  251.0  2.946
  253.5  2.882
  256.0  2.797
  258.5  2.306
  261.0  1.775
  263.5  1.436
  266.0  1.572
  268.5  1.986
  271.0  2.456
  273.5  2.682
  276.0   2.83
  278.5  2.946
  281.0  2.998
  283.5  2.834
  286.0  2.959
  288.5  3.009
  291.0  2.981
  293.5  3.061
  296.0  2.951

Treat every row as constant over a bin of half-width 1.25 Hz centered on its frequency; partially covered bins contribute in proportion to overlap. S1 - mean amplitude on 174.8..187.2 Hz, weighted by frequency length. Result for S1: 2.88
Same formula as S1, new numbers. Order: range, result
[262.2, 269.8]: 1.67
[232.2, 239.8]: 3.01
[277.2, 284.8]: 2.93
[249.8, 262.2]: 2.54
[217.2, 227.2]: 2.97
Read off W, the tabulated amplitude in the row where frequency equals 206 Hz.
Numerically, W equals 2.993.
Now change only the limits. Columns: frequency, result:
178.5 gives 2.877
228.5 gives 3.088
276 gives 2.83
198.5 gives 2.91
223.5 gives 2.92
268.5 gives 1.986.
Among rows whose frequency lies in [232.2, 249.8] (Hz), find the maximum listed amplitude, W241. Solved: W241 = 3.092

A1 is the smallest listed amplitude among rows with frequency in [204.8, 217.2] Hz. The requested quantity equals 2.896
